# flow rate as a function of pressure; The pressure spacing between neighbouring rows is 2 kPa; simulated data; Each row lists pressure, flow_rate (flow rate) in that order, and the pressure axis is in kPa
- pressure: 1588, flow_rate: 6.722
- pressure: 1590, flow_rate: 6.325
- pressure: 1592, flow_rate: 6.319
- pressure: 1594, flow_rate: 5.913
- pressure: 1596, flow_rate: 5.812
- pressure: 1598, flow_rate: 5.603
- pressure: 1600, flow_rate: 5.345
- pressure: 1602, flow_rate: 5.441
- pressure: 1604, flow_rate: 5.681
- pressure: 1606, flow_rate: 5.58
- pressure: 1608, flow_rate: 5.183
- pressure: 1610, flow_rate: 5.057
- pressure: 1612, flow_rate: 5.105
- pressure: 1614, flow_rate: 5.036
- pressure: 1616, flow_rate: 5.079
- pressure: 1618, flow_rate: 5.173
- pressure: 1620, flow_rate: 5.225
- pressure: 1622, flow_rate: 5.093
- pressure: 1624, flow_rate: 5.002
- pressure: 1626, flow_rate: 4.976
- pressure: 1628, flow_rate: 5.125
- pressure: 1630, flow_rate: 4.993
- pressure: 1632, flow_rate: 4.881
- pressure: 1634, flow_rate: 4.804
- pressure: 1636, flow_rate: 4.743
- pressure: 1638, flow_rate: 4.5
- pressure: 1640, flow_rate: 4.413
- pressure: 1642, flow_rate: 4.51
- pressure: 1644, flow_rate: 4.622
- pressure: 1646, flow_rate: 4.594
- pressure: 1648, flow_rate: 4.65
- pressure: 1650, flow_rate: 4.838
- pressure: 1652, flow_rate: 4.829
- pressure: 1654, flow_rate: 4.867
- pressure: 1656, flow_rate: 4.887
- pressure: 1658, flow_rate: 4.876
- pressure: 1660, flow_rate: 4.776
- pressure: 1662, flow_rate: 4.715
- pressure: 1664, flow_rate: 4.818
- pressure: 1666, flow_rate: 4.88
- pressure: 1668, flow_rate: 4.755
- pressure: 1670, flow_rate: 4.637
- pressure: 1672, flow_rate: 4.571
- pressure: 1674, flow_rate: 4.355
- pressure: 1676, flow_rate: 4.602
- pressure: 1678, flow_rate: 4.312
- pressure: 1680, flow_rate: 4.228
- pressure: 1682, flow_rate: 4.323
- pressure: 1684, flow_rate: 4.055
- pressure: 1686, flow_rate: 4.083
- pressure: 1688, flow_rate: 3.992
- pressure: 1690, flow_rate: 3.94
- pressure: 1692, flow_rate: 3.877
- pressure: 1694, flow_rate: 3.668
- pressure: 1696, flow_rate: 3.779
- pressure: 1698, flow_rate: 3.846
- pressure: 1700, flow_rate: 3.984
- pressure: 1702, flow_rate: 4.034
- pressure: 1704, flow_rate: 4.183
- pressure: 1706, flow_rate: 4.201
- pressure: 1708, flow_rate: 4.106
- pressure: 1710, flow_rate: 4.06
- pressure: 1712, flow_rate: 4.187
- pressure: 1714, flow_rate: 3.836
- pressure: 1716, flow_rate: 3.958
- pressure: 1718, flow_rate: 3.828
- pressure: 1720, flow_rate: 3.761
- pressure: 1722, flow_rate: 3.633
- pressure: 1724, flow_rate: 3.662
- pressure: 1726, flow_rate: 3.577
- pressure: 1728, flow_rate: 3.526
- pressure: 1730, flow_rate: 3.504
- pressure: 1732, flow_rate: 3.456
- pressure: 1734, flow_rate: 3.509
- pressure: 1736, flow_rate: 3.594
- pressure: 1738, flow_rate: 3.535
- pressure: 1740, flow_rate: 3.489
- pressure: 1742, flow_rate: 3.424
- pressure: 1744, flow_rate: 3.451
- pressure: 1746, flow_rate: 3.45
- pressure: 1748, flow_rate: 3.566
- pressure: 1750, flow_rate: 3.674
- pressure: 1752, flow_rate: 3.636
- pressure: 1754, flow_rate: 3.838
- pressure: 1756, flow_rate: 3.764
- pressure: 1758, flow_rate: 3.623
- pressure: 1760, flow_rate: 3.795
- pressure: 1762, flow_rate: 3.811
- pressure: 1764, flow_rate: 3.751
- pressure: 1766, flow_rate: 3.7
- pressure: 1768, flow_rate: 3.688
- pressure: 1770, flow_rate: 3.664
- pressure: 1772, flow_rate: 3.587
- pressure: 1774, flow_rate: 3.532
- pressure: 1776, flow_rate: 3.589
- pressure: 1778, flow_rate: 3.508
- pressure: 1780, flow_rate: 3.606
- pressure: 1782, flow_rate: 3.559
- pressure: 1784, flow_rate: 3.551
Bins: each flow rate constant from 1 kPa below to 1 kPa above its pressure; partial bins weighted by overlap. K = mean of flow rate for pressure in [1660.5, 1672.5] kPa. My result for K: 4.74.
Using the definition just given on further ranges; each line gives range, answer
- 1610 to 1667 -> 4.86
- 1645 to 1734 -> 4.2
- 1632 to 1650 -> 4.63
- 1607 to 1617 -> 5.09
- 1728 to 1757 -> 3.56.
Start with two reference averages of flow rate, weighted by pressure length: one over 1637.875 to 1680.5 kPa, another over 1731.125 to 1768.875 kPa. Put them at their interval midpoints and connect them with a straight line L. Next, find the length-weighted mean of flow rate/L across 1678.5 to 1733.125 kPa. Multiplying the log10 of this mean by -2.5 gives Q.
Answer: 0.06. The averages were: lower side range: 4.65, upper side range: 3.62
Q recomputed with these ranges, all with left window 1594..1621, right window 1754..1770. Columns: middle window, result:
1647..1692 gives 0.04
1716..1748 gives 0.14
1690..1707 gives 0.12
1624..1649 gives 0.07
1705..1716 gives 0.05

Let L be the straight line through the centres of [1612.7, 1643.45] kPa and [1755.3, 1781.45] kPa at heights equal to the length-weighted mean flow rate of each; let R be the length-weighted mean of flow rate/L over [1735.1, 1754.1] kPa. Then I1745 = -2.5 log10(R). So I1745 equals 0.09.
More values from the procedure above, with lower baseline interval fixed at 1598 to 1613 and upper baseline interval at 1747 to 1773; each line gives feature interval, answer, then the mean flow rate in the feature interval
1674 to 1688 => 0.073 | 4.25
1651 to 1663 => -0.004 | 4.83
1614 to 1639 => 0.036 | 4.97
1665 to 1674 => 0.000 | 4.67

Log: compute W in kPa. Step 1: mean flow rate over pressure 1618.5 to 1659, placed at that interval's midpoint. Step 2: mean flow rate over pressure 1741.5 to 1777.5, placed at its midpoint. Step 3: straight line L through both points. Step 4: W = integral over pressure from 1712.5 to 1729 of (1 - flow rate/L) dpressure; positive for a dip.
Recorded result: 1.2 kPa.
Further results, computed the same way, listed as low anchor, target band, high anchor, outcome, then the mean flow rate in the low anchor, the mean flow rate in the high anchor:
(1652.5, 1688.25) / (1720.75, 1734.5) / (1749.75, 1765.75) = 1.58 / 4.56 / 3.74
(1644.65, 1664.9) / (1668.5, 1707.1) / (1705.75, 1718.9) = 1.74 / 4.78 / 4.02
